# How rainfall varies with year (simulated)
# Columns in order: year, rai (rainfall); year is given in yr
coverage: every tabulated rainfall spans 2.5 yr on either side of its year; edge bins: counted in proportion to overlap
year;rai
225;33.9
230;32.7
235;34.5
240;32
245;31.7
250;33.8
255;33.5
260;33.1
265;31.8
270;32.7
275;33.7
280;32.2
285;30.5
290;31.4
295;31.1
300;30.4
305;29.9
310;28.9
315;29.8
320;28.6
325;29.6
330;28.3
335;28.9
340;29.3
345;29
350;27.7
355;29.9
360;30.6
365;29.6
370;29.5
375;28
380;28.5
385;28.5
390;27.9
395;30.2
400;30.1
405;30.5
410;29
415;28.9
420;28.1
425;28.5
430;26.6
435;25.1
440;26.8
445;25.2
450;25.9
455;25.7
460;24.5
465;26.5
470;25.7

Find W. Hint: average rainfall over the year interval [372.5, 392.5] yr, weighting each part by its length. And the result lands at 28.2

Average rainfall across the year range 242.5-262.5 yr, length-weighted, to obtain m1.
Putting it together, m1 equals 33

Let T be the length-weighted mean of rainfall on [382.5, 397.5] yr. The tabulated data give 28.9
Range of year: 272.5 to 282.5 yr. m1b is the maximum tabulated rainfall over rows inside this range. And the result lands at 33.7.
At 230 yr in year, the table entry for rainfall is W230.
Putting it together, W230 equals 32.7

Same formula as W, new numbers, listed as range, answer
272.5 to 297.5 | 31.8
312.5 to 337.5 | 29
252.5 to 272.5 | 32.8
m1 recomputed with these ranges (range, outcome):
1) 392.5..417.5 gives 29.7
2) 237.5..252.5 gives 32.5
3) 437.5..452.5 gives 26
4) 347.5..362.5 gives 29.4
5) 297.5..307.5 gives 30.1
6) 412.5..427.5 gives 28.5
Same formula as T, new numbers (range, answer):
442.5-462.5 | 25.3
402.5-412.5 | 29.8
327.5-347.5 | 28.9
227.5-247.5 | 32.7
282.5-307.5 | 30.7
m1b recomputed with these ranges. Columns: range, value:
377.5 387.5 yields 28.5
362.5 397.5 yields 30.2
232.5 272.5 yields 34.5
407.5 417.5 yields 29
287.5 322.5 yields 31.4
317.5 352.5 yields 29.6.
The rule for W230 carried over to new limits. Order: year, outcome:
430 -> 26.6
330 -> 28.3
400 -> 30.1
